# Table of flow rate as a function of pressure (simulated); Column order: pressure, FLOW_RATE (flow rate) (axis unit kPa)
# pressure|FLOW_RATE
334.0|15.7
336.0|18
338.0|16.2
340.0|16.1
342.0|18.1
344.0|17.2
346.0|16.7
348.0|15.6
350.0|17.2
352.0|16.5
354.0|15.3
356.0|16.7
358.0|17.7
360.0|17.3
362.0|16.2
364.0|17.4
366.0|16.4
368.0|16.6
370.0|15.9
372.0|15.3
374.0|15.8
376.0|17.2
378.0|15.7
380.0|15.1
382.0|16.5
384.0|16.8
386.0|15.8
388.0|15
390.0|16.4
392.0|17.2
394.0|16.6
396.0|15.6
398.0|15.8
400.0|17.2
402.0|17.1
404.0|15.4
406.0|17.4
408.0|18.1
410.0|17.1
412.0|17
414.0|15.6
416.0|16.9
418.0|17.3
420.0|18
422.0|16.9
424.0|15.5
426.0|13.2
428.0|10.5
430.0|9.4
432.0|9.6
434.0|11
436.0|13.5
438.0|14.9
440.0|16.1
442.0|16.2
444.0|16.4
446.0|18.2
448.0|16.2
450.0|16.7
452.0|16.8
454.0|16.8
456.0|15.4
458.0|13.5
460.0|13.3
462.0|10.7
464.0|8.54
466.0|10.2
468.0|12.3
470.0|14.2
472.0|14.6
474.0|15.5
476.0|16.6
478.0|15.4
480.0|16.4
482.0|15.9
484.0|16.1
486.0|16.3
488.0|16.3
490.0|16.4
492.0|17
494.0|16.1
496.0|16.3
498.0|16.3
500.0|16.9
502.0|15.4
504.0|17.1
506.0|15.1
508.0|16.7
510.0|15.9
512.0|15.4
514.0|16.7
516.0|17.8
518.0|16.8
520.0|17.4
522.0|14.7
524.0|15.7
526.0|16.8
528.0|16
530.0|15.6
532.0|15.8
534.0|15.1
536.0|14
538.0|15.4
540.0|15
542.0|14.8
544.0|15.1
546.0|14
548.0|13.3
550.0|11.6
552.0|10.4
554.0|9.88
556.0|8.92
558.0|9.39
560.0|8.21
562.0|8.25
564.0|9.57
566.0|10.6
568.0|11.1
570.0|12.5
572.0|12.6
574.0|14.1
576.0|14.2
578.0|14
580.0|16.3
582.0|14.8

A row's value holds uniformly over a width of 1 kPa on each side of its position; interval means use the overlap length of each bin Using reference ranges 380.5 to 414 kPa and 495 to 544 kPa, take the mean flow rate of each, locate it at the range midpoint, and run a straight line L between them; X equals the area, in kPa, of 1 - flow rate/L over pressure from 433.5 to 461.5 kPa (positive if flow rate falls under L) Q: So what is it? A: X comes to 1.6 kPa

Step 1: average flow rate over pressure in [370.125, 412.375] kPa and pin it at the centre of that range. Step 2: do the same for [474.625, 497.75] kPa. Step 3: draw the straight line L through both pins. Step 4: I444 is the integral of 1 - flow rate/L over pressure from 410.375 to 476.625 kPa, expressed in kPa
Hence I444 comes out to 7.4 kPa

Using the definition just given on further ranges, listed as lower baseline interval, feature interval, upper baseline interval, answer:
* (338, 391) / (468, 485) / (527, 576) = -1.5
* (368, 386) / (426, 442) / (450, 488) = 2.8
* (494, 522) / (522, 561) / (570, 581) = 4.7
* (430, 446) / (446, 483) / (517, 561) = -1.6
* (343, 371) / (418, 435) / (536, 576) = 2.0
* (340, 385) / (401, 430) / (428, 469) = -2.2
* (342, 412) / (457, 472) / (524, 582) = 2.8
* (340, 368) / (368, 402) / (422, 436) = -3.2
